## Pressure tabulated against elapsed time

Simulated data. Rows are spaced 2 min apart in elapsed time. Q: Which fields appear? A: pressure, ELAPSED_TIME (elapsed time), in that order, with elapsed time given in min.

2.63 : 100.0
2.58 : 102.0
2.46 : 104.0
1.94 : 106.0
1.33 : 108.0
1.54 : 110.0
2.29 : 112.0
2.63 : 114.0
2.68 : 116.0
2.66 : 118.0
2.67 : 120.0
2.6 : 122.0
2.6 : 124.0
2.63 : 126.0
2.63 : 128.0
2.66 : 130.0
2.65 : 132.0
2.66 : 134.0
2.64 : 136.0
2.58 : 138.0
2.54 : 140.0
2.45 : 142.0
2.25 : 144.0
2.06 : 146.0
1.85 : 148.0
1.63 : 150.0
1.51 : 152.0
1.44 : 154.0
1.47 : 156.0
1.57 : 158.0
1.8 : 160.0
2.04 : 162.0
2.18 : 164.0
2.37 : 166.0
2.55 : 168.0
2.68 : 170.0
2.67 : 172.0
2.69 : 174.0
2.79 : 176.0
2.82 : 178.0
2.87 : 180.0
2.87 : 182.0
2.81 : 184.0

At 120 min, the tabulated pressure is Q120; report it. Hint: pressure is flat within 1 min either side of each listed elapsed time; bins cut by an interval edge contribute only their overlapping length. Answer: 2.67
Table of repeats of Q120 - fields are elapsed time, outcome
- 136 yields 2.64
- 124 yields 2.6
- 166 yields 2.37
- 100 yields 2.63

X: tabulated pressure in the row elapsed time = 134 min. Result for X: 2.66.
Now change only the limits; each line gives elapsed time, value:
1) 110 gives 1.54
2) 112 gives 2.29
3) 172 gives 2.67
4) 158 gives 1.57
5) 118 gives 2.66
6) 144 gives 2.25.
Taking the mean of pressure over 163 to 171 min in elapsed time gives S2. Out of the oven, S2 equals 2.45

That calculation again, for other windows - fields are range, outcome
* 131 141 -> 2.61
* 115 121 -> 2.67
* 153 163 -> 1.66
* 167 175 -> 2.65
